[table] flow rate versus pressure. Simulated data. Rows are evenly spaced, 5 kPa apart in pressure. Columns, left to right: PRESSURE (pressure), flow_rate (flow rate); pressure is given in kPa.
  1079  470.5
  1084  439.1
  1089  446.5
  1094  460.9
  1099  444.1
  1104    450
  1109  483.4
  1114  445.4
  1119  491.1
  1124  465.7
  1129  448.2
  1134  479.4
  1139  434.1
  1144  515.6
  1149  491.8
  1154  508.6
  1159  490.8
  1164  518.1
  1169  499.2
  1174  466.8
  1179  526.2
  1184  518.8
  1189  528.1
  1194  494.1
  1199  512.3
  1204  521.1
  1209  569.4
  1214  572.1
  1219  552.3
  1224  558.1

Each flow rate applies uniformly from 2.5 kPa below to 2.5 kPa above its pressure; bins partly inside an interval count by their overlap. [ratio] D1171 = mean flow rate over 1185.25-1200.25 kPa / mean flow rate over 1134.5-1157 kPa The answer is 1.1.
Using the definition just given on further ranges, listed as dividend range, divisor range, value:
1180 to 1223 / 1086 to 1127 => 1.16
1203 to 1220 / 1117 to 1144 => 1.19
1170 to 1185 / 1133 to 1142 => 1.10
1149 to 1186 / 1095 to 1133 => 1.09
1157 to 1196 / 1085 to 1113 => 1.11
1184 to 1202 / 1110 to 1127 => 1.10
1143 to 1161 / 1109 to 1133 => 1.08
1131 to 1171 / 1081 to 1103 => 1.10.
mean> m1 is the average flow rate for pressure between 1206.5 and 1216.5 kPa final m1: 571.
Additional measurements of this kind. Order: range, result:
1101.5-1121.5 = 467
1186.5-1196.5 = 511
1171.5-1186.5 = 504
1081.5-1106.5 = 448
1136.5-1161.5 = 488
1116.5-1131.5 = 468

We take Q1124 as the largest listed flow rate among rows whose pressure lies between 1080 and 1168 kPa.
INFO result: 518.1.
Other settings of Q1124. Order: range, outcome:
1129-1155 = 515.6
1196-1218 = 572.1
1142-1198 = 528.1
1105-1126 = 491.1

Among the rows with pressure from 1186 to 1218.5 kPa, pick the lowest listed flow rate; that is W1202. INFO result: 494.1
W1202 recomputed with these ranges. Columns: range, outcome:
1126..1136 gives 448.2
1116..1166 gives 434.1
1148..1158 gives 491.8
